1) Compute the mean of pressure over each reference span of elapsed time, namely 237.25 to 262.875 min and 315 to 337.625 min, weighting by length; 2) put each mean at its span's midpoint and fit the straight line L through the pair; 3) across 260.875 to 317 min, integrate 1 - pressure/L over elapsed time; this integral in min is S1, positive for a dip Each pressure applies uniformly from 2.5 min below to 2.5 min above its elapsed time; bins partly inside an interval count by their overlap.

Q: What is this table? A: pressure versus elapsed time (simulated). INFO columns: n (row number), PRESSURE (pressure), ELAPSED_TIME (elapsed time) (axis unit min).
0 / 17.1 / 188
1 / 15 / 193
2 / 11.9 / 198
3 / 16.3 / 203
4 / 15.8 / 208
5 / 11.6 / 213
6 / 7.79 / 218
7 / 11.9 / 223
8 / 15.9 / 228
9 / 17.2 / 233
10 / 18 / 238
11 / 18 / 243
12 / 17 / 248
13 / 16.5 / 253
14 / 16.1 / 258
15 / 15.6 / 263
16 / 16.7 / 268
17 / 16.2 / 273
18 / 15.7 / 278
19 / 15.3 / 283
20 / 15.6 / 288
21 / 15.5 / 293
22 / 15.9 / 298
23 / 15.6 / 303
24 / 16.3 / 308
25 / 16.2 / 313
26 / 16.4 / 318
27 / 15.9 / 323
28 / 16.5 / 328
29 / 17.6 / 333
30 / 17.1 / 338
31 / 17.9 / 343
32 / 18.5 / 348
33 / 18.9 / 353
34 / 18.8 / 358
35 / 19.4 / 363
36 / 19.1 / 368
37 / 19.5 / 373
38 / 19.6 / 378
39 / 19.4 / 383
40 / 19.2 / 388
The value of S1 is 2.97 min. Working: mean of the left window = 16.9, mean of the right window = 16.6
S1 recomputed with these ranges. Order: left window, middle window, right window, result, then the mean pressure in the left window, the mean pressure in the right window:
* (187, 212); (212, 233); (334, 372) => 4.1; 14.9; 18.5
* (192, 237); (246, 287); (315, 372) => -1.8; 13.8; 17.9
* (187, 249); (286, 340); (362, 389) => 4.1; 14.8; 19.4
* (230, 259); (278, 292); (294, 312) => 0.7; 17.2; 15.9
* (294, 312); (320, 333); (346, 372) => 0.6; 15.9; 19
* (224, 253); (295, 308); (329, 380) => 1.4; 16.9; 18.6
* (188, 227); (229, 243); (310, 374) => -3.2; 13.3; 17.8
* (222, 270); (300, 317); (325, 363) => 1.3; 16.4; 18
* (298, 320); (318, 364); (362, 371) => 0.4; 16.1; 19.2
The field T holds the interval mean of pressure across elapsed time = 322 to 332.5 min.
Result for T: 16.5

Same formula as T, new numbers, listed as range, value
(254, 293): 15.9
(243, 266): 16.5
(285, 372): 17.2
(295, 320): 16.1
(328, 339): 17.2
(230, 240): 17.5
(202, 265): 15.2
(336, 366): 18.5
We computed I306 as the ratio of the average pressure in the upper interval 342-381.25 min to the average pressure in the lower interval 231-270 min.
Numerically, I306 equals 1.13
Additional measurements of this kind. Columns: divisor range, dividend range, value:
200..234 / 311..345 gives 1.23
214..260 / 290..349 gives 1.09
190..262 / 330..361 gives 1.21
